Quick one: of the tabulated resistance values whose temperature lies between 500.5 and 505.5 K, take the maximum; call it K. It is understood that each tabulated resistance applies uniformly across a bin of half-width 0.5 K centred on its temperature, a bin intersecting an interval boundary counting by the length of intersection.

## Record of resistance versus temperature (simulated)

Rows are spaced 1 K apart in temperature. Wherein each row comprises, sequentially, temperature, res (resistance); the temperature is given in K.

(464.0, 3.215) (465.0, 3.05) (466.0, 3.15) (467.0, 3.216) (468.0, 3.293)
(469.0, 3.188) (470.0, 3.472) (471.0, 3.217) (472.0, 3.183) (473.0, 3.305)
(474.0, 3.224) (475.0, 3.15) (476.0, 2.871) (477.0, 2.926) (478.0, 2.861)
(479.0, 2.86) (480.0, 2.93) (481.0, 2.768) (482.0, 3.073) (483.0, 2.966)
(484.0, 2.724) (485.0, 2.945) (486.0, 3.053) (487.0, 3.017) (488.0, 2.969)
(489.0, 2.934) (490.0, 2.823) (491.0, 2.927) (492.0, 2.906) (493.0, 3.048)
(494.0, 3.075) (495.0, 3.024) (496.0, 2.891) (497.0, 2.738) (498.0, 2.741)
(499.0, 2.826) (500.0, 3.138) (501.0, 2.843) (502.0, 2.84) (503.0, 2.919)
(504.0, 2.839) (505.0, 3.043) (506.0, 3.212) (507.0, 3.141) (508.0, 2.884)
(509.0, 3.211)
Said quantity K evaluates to 3.043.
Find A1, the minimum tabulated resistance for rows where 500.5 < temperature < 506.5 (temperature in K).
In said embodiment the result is 2.839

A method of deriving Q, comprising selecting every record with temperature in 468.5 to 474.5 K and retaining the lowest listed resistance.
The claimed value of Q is 3.183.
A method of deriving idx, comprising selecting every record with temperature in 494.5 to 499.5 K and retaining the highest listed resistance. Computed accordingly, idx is 3.024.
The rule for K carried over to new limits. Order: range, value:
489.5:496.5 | 3.075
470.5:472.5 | 3.217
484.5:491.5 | 3.053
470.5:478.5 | 3.305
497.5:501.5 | 3.138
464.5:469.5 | 3.293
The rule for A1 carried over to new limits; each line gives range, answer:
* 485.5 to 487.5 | 3.017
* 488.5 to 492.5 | 2.823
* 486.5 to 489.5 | 2.934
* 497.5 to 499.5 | 2.741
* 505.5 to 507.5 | 3.141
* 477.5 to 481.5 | 2.768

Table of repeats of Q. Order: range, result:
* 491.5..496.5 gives 2.891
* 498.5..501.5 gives 2.826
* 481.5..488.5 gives 2.724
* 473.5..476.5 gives 2.871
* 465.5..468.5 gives 3.15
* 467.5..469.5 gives 3.188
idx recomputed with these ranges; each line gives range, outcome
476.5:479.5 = 2.926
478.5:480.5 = 2.93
